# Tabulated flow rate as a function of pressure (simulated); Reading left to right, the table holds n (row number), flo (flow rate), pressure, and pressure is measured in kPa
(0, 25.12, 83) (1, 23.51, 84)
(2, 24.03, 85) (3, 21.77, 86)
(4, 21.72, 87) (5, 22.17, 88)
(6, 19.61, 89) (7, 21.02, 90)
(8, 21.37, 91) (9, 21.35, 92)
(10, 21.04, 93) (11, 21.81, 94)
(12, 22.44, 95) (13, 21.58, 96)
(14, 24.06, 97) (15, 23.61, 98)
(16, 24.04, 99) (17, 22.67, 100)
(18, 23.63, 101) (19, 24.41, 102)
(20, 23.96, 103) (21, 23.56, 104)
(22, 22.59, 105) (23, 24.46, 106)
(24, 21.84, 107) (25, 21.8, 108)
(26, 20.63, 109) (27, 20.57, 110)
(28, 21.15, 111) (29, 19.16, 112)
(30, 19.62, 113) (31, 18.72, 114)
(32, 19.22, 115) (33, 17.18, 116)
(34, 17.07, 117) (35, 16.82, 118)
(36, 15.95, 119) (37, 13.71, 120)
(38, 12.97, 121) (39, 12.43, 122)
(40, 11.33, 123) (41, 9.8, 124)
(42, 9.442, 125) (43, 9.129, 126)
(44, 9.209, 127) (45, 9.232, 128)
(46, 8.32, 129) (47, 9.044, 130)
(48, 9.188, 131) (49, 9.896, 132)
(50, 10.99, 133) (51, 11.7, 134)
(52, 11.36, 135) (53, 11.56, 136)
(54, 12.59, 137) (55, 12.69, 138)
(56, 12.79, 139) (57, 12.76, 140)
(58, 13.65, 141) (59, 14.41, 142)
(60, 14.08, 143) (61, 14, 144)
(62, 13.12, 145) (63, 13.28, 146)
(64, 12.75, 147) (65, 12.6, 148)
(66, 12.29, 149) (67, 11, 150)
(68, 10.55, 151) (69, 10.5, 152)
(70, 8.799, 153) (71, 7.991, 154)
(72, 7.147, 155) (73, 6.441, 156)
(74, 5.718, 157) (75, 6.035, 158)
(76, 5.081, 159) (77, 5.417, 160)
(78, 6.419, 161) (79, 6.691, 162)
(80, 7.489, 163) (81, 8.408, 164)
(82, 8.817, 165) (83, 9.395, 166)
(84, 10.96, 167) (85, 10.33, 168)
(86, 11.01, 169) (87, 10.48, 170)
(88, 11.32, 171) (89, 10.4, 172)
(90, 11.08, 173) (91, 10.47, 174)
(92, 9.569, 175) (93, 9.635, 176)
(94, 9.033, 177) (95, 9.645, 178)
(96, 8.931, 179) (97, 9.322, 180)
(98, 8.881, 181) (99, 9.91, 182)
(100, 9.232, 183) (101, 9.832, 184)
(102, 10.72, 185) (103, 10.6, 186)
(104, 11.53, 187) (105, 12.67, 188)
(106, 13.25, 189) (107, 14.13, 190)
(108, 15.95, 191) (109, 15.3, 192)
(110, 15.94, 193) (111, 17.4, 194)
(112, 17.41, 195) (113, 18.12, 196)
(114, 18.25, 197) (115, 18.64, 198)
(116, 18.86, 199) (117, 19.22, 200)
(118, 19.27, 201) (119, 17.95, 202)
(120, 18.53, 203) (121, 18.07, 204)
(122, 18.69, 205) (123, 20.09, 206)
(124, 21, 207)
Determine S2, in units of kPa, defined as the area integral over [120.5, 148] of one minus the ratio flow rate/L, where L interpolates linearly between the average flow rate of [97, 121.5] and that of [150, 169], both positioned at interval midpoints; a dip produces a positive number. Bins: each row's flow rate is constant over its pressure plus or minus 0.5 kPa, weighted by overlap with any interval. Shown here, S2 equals 4.5 kPa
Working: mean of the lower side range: 20.5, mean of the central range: 11.6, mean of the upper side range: 8.06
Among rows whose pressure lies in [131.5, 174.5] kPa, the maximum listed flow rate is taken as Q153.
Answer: 14.41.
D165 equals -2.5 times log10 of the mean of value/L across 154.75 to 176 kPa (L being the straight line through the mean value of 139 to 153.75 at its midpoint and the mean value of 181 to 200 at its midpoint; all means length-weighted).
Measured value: 0.48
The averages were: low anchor 12.4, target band 8.55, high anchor 14.3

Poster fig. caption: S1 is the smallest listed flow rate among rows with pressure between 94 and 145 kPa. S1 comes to 8.32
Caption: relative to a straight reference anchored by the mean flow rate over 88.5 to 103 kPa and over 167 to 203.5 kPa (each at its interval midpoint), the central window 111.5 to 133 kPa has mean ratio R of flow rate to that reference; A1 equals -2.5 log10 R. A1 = 0.44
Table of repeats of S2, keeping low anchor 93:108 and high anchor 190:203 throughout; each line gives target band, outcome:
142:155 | 5.5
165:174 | 4.1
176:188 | 5.5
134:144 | 3.8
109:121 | 2.3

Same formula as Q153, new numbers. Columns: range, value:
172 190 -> 14.13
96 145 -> 24.46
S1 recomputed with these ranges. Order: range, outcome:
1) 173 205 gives 8.881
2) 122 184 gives 5.081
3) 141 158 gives 5.718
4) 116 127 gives 9.129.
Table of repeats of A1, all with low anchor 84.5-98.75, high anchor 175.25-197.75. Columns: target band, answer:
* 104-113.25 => -0.06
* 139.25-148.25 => 0.25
